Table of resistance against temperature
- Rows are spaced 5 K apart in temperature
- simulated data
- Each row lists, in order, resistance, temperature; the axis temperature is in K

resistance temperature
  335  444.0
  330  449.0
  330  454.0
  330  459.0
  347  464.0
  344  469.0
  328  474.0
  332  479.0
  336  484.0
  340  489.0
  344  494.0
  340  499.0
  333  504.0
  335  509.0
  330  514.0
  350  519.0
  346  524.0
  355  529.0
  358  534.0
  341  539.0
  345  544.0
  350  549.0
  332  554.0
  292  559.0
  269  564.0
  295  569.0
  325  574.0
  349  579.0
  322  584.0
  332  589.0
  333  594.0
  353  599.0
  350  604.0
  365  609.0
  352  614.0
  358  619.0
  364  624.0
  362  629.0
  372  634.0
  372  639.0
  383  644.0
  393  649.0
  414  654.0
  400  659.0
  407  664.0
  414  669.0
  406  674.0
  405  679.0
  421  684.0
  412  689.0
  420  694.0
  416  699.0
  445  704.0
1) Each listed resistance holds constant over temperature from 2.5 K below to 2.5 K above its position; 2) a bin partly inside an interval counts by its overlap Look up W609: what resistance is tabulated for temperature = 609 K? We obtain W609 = 365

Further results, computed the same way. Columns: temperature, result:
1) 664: 407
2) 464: 347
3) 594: 333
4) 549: 350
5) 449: 330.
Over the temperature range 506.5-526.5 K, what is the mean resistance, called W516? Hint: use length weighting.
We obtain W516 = 340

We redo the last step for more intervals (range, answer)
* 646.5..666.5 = 404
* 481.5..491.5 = 338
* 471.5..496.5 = 336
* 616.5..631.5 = 361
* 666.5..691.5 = 412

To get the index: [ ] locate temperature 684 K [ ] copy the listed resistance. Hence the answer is 421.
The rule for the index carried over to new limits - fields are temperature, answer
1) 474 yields 328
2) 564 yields 269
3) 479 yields 332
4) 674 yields 406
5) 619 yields 358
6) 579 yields 349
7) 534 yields 358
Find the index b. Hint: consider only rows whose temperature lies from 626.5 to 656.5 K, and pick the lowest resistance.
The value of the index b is 362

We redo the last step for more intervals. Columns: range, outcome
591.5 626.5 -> 333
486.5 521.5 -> 330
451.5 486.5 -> 328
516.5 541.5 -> 341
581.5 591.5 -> 322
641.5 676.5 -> 383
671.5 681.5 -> 405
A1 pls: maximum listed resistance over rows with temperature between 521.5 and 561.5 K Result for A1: 358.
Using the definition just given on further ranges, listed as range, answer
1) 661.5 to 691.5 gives 421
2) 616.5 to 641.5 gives 372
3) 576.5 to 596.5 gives 349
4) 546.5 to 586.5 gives 350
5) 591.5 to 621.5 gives 365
